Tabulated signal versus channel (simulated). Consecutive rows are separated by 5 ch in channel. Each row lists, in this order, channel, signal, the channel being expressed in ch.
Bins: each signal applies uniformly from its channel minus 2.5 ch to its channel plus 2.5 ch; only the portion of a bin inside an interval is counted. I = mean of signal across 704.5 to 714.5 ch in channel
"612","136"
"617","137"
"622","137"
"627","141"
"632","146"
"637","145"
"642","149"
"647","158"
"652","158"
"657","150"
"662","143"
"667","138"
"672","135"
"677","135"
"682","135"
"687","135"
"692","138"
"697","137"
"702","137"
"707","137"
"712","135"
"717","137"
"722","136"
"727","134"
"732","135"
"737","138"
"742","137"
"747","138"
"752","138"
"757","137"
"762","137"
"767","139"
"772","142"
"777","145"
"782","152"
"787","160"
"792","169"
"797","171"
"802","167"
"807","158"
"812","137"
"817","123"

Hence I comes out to 136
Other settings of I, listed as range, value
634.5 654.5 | 152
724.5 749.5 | 136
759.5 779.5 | 141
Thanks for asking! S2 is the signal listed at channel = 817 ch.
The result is 123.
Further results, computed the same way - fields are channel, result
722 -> 136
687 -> 135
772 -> 142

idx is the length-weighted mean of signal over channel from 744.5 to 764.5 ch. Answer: 138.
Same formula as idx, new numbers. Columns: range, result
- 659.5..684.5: 137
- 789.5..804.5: 169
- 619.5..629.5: 139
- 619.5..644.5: 144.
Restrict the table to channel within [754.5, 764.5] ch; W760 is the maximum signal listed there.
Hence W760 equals 137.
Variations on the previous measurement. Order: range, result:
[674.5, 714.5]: 138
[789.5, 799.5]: 171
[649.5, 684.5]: 158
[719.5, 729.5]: 136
